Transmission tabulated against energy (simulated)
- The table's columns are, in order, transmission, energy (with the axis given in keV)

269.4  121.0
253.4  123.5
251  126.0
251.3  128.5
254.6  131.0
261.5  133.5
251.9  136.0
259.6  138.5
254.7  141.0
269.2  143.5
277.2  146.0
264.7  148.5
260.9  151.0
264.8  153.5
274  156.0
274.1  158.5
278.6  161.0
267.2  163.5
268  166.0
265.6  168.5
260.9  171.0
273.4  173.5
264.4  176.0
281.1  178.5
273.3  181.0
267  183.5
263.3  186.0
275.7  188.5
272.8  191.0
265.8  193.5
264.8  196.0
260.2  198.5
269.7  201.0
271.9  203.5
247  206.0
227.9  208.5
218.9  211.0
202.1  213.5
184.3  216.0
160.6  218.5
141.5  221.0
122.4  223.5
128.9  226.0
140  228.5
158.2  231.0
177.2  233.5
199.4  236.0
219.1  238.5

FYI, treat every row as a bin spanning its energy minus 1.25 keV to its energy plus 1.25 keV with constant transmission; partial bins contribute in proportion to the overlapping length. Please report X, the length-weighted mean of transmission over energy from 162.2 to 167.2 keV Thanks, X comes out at 268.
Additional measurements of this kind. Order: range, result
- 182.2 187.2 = 265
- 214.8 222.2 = 162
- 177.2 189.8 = 272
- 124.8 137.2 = 254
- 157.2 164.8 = 273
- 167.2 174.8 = 267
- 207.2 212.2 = 224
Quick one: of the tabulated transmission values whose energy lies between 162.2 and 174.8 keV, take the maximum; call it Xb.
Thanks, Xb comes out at 273.4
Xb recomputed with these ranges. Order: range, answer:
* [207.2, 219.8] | 227.9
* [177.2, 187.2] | 281.1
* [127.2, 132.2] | 254.6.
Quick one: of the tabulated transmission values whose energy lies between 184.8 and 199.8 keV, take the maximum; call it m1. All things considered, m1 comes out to 275.7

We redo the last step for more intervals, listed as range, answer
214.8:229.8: 184.3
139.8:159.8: 277.2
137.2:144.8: 269.2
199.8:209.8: 271.9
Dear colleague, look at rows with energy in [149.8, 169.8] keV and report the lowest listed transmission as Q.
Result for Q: 260.9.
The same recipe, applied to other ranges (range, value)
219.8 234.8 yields 122.4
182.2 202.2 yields 260.2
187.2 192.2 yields 272.8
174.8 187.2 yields 263.3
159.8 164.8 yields 267.2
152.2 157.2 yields 264.8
